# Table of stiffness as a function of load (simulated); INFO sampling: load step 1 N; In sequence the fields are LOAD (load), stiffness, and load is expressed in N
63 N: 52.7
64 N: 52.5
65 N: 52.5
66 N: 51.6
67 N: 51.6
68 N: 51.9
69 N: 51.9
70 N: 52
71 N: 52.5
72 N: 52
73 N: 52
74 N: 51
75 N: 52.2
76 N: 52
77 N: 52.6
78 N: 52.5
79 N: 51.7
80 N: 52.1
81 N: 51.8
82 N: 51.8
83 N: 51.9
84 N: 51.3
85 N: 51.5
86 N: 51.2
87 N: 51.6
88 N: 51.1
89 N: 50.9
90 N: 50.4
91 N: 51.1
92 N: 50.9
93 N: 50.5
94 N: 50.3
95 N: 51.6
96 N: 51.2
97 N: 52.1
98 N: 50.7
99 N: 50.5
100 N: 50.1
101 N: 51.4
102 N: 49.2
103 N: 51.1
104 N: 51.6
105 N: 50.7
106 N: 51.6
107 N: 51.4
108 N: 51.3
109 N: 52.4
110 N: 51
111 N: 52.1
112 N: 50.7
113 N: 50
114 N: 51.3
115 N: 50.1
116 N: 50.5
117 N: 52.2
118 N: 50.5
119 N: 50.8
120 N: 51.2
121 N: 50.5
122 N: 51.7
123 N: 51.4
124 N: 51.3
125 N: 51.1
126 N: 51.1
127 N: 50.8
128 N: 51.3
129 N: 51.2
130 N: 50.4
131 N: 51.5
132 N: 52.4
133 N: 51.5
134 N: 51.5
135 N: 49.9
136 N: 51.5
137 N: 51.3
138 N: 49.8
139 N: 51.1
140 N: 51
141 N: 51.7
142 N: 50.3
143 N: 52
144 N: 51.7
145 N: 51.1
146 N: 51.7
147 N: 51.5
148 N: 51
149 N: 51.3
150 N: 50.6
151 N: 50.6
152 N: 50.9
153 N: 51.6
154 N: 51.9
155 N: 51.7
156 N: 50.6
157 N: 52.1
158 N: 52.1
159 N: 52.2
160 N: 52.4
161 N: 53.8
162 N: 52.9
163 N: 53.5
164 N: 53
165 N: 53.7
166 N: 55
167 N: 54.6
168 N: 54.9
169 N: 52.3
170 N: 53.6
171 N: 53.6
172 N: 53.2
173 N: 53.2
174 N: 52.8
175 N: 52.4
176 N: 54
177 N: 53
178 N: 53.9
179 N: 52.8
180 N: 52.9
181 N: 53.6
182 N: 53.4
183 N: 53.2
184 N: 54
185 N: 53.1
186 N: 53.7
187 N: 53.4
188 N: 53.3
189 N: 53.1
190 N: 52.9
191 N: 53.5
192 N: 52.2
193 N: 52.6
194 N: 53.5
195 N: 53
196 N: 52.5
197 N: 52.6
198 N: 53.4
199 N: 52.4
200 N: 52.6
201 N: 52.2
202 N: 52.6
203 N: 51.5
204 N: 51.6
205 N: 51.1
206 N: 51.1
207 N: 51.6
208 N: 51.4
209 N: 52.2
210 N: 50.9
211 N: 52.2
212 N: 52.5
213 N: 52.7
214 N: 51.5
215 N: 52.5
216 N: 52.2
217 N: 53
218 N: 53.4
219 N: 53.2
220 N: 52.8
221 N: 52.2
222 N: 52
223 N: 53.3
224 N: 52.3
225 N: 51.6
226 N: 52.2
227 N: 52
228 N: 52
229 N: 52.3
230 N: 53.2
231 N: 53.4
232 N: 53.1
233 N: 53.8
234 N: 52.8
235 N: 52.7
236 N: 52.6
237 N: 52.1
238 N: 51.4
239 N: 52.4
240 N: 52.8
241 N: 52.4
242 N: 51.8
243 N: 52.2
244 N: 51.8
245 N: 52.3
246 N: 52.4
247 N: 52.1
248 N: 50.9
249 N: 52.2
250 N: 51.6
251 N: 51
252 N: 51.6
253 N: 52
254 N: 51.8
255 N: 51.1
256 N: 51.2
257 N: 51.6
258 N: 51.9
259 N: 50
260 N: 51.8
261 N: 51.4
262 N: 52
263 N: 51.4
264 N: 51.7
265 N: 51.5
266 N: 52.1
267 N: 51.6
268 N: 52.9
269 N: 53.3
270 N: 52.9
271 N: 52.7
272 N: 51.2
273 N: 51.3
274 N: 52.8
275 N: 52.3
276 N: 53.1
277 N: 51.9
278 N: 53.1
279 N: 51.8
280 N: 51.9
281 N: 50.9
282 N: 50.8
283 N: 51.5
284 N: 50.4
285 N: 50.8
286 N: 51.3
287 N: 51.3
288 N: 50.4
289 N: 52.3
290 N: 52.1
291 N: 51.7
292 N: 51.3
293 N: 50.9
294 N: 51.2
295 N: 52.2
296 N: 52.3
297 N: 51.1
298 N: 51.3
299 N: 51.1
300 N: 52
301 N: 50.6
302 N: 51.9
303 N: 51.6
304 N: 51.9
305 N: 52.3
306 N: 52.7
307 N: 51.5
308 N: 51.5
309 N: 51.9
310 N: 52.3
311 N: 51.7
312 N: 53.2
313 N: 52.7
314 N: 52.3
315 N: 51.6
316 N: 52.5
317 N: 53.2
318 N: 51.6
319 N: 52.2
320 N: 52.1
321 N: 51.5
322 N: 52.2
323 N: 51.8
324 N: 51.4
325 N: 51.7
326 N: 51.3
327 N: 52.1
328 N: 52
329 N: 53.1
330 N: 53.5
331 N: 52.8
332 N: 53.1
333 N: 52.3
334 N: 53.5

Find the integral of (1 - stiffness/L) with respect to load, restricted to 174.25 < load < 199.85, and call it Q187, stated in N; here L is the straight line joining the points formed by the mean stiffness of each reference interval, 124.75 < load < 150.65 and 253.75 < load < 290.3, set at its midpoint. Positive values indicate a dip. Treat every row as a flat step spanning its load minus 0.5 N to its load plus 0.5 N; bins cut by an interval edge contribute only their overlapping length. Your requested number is -0.9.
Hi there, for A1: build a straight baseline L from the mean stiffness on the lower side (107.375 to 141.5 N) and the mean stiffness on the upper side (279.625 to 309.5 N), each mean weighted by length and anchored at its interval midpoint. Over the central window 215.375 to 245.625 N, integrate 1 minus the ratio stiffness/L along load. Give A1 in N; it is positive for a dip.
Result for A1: -0.68 N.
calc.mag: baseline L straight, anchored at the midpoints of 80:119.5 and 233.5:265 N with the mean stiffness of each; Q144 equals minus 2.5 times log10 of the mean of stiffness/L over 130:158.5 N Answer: 0.00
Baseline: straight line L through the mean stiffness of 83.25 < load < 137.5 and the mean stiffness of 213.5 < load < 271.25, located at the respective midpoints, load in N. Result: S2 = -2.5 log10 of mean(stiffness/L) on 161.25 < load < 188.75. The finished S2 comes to -0.04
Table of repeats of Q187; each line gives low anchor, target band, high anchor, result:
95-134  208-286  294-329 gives -0.6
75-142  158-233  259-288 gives -1.9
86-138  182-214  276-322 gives -0.7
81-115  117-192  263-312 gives -1.3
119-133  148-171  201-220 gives -0.4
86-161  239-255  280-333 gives -0.1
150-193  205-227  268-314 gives 0.1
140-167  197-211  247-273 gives 0.0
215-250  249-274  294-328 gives 0.2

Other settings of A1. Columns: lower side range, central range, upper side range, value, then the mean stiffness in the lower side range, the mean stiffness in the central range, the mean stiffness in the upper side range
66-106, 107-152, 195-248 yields 0.5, 51.4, 51.1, 52.3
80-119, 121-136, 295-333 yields 0.0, 51.1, 51.2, 52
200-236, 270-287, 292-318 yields 0.1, 52.3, 51.8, 51.9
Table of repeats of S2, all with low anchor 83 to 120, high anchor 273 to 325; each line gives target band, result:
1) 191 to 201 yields -0.028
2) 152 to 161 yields -0.013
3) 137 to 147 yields 0.000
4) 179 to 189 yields -0.041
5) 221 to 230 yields -0.016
